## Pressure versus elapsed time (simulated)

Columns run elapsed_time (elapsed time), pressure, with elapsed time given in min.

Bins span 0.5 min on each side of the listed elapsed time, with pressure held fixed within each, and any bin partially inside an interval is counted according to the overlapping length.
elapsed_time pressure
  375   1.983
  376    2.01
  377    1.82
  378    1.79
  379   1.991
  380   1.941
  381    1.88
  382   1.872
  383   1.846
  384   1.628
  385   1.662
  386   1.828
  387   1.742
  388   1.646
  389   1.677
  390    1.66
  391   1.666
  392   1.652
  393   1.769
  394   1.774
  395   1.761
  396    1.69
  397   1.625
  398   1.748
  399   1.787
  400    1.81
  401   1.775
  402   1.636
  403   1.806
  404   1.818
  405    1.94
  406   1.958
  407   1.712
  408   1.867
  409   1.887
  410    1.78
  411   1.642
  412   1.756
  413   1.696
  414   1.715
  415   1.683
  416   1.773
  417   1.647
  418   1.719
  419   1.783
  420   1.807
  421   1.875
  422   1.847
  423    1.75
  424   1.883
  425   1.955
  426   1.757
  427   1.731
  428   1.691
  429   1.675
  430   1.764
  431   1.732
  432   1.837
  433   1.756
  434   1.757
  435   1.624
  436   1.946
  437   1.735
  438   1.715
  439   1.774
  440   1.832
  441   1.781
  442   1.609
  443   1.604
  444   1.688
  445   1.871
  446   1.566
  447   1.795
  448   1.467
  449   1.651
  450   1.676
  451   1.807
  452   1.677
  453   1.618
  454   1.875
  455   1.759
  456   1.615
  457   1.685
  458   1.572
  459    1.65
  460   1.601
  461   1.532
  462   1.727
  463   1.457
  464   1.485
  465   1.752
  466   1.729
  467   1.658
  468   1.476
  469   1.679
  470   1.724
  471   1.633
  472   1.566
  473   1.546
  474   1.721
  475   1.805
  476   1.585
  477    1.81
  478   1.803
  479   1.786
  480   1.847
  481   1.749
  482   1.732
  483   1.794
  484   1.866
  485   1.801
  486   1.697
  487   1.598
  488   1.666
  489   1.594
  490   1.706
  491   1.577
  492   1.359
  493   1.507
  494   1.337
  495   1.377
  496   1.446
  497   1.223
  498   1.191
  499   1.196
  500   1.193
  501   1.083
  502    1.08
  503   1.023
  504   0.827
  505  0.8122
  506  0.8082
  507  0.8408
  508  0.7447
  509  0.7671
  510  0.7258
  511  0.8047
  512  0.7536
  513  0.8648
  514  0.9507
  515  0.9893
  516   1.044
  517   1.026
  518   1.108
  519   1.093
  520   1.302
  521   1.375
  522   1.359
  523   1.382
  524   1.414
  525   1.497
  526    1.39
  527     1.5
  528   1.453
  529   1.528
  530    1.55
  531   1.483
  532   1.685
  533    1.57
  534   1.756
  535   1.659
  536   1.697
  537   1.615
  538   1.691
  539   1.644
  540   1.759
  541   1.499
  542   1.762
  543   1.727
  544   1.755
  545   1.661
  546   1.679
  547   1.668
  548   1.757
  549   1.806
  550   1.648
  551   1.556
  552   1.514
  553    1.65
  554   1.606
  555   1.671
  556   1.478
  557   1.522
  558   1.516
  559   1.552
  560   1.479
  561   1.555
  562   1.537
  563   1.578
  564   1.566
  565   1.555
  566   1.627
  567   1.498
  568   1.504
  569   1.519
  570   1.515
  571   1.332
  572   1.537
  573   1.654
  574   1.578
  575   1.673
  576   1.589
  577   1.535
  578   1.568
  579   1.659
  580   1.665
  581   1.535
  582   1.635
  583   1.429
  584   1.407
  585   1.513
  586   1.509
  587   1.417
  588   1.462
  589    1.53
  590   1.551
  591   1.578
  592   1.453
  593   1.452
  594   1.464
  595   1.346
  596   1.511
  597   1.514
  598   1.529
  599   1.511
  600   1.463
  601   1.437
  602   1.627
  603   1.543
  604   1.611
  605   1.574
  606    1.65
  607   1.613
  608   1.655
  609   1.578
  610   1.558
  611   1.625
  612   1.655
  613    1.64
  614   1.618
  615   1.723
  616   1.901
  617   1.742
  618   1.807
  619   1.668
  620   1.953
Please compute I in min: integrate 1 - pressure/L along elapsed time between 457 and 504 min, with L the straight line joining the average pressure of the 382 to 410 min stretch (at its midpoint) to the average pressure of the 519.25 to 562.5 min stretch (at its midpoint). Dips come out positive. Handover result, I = 2.7 min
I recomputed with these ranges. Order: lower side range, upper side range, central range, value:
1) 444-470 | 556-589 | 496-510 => 5.4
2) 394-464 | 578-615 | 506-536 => 7.3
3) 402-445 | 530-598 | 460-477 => 0.7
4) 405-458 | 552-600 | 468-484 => -0.3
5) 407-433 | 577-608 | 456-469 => 0.7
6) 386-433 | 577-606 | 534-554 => -1.1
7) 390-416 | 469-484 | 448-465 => 0.9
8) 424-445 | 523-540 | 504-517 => 6.1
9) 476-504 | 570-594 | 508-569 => 2.8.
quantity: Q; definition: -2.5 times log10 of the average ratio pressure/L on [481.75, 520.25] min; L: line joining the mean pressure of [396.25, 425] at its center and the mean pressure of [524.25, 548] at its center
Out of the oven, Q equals 0.34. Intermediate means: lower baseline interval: 1.78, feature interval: 1.21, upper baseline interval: 1.62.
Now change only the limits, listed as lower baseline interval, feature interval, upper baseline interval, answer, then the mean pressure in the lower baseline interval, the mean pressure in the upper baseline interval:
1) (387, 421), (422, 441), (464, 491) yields -0.028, 1.75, 1.7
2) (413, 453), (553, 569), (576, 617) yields 0.032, 1.74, 1.56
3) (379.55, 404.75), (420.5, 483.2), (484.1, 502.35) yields -0.098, 1.75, 1.44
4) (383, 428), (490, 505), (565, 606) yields 0.300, 1.76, 1.53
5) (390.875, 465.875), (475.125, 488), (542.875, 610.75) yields -0.053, 1.73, 1.56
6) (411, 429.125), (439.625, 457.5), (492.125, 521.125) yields -0.115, 1.76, 1.05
